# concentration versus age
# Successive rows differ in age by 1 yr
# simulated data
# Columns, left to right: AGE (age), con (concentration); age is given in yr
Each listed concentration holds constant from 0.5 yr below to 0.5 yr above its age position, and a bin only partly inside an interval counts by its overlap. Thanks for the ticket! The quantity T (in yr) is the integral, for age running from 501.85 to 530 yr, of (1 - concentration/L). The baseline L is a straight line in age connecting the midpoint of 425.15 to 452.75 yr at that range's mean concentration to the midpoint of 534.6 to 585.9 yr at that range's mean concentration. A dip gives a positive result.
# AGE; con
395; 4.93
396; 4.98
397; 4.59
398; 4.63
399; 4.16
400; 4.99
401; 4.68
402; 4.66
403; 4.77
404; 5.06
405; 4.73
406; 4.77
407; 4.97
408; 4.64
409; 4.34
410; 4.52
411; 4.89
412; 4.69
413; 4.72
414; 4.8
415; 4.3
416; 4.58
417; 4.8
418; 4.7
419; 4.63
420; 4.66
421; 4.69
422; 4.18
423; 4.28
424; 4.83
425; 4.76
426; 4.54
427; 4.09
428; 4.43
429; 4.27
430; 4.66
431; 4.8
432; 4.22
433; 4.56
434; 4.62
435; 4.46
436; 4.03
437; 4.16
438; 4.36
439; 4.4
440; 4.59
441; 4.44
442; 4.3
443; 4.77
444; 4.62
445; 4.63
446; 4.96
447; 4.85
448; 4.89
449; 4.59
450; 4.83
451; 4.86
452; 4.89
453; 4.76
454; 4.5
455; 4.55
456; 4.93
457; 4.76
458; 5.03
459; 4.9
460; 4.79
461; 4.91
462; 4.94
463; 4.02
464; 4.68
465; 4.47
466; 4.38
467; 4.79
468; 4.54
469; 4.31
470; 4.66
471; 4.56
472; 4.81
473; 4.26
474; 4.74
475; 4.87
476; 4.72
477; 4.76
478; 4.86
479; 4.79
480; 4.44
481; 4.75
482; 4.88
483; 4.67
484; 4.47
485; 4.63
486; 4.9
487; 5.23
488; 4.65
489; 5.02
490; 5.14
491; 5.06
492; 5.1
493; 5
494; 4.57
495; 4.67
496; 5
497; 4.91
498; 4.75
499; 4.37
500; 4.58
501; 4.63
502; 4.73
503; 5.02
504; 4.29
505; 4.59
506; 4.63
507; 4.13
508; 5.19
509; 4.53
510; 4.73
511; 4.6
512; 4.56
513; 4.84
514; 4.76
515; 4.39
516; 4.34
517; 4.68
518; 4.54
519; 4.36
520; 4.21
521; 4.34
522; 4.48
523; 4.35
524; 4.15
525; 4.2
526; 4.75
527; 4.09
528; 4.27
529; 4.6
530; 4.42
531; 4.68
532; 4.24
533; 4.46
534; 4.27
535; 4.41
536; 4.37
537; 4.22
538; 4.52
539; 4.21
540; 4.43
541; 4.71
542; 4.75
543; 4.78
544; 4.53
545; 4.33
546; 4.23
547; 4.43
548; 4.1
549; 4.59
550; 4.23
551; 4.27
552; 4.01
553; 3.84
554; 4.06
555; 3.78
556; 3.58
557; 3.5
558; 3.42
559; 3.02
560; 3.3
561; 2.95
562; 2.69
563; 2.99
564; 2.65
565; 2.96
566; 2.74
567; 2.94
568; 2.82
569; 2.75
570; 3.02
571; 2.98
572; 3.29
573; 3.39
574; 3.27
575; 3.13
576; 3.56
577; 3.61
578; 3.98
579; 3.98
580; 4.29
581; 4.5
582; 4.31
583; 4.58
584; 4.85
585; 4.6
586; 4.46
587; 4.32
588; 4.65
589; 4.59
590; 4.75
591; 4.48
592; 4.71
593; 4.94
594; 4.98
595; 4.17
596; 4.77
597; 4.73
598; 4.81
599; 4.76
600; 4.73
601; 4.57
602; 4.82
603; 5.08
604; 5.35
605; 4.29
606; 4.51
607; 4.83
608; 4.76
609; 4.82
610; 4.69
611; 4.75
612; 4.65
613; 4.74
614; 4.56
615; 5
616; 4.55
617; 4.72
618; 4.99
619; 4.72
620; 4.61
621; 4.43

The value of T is -2.9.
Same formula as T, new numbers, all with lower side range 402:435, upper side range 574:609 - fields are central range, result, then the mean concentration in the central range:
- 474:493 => -1.10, 4.83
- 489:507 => -0.78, 4.76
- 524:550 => 0.68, 4.41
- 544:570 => 5.67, 3.54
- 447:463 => -0.70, 4.79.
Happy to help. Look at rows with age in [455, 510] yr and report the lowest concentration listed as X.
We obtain 4.02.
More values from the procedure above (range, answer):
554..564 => 2.65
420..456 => 4.03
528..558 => 3.42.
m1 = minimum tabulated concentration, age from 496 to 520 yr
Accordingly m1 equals 4.13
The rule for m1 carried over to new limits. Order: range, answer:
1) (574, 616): 3.13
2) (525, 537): 4.09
